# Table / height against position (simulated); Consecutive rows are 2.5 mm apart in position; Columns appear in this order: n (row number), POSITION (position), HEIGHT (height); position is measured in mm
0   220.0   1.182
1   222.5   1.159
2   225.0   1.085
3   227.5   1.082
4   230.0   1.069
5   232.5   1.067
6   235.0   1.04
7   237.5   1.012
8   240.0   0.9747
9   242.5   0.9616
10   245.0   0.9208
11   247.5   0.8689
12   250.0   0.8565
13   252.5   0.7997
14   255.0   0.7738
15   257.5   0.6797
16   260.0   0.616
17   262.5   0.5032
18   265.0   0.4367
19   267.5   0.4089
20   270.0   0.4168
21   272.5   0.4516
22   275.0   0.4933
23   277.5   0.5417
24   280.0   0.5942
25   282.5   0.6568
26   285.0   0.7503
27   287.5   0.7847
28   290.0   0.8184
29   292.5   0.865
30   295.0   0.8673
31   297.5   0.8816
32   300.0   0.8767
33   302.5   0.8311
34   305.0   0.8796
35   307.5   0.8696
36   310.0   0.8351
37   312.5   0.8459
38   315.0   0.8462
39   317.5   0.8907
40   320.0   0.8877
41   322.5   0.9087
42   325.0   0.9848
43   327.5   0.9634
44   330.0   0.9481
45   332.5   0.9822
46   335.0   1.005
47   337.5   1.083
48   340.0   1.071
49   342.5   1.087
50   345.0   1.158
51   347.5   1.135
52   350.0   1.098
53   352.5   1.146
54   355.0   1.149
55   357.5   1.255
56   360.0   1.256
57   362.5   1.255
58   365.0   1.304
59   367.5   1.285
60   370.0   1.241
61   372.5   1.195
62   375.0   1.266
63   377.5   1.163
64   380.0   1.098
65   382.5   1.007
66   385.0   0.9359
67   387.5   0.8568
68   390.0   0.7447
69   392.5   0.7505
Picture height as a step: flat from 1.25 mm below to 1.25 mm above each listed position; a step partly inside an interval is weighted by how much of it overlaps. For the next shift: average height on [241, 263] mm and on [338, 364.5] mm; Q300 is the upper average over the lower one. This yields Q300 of 1.5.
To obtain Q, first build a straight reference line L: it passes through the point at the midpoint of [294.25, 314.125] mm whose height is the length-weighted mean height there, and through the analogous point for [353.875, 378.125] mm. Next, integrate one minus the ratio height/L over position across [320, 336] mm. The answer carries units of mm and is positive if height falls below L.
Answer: 0.8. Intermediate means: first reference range 0.86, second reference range 1.24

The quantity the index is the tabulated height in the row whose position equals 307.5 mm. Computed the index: 0.8696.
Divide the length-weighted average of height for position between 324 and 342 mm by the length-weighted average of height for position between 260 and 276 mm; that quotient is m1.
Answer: 2.17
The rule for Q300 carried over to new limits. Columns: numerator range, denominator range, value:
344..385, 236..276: 1.68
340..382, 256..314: 1.71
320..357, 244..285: 1.67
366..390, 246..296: 1.67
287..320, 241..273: 1.27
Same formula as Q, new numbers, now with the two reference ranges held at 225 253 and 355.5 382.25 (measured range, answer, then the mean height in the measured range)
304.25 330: 5.3 mm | 0.894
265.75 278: 6.9 mm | 0.457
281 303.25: 5.5 mm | 0.812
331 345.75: 1.3 mm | 1.06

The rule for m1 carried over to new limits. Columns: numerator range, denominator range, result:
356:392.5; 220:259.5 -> 1.17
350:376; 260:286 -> 2.33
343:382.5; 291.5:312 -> 1.38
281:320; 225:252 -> 0.85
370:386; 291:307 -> 1.30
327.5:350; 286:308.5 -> 1.24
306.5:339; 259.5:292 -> 1.60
